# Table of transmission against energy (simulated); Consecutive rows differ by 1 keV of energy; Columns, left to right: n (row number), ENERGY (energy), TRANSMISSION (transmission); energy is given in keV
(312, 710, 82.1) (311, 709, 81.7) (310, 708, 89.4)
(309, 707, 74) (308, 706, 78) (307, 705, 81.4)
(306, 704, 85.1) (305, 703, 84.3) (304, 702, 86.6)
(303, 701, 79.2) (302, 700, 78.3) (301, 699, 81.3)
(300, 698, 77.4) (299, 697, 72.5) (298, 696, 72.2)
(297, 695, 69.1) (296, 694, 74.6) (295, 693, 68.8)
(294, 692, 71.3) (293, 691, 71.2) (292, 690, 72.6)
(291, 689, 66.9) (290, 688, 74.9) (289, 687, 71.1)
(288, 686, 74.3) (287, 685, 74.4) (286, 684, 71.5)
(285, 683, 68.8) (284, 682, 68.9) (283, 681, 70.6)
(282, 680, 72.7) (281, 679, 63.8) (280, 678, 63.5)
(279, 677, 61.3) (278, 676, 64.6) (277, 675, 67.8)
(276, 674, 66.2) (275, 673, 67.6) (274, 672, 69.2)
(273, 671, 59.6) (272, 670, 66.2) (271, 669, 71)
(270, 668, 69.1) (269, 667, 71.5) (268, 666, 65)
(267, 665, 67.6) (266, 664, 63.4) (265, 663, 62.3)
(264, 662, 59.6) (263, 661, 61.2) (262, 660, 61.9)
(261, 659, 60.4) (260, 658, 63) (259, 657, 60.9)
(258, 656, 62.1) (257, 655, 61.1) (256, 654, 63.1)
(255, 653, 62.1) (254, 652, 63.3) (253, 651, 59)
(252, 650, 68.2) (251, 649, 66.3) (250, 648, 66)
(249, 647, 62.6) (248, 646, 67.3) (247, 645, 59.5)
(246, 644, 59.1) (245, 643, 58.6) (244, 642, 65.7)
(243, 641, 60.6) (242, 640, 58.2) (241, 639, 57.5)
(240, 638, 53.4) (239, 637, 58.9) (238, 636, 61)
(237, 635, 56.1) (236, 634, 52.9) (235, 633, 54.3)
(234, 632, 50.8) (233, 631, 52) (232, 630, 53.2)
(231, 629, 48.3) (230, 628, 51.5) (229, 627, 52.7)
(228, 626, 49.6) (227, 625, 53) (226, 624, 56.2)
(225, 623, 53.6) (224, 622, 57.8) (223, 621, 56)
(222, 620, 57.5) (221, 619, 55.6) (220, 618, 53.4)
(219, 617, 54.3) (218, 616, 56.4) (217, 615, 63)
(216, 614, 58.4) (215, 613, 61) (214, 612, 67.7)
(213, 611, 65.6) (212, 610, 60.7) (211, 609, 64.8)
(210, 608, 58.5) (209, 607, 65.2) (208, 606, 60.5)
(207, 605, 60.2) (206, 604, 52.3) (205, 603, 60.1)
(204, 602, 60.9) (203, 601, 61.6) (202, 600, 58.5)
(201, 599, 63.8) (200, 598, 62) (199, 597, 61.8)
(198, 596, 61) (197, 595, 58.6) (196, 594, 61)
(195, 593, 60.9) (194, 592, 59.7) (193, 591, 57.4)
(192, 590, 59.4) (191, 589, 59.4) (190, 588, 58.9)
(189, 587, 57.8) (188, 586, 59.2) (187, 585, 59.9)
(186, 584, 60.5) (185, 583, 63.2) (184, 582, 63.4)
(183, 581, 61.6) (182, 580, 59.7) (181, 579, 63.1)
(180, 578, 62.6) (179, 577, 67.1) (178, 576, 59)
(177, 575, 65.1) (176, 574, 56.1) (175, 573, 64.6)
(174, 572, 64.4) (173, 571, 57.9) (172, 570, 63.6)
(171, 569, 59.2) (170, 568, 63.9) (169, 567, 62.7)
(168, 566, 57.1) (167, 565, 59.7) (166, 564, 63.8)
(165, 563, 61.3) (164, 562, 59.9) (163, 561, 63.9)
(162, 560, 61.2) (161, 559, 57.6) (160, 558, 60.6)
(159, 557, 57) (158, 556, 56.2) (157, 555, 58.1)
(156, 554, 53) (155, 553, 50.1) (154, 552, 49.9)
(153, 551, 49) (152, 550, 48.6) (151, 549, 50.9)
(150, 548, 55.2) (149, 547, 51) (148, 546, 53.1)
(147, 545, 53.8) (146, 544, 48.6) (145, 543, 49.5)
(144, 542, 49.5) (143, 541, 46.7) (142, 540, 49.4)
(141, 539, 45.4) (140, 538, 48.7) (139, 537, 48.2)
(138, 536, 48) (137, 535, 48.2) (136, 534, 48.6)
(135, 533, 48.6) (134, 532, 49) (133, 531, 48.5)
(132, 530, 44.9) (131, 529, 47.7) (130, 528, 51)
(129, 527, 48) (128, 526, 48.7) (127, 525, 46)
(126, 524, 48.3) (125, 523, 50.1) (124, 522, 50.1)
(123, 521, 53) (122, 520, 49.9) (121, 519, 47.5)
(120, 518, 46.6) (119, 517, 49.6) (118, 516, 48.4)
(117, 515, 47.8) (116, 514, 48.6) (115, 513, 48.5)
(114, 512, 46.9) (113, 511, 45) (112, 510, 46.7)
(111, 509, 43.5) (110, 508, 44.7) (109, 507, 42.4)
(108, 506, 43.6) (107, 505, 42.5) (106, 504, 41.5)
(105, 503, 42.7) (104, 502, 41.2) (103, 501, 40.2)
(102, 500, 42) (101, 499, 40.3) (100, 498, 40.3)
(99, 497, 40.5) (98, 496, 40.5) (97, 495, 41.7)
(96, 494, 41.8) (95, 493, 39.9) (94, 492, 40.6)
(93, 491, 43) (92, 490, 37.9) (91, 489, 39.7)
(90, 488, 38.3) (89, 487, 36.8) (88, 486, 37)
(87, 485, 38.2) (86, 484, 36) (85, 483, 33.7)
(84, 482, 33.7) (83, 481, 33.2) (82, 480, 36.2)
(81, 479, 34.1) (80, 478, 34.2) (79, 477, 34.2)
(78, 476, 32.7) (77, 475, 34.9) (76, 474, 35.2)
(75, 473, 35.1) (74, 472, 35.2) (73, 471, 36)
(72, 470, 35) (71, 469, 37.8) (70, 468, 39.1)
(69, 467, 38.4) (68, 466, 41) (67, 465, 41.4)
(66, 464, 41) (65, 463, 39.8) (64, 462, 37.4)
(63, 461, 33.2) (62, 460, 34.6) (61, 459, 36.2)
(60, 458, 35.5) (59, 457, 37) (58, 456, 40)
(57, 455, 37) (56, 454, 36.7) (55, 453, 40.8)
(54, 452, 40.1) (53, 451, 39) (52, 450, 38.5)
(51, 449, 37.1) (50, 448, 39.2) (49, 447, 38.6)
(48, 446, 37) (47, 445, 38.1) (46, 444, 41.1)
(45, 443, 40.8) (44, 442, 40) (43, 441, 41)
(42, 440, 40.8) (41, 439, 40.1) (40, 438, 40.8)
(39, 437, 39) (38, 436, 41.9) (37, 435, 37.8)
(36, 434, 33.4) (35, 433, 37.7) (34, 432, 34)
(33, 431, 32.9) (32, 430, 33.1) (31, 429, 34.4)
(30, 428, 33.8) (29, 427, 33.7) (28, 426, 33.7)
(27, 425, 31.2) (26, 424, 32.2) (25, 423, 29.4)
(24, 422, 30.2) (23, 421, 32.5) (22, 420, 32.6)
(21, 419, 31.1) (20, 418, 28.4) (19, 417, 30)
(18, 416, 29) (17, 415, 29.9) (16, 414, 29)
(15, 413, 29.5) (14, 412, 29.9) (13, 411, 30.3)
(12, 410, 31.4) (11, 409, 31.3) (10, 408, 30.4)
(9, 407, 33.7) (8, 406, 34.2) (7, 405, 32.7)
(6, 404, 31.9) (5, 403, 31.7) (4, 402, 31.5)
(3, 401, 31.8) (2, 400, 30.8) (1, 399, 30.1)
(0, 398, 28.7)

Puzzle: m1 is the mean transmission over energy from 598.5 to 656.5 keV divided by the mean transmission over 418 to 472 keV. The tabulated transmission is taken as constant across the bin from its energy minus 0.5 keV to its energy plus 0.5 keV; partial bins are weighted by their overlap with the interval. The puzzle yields 1.60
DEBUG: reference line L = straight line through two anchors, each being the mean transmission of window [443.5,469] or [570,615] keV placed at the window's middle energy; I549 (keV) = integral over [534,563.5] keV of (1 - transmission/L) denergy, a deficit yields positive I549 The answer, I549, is 0.6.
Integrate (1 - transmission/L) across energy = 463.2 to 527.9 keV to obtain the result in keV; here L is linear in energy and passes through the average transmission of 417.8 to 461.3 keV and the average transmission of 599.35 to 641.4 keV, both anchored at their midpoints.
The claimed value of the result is 2.3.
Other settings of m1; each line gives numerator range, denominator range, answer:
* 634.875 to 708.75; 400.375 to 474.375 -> 1.92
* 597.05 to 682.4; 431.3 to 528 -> 1.51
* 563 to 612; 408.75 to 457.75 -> 1.73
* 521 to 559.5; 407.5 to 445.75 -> 1.48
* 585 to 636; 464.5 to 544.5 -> 1.35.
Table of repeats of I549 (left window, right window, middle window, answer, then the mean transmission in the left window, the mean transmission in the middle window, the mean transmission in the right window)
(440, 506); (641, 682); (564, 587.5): -4.0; 38.3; 61.4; 64.4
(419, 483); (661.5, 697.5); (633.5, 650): 0.7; 36.5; 60.5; 68.5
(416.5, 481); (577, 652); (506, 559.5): -1.8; 36.3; 49.5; 59.1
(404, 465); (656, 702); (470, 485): 2.3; 35.3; 34.7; 68.8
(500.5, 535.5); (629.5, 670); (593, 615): -1.9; 46.8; 61.2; 61.3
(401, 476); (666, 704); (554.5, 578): -3.0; 35.4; 60.9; 71.3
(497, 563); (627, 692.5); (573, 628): -2.7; 49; 59.6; 63.4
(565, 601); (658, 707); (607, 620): 0.8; 61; 60.1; 70.4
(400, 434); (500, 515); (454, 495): 2.6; 31.8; 37.1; 44.2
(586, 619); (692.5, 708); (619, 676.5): 6.7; 60.1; 60.4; 77.9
